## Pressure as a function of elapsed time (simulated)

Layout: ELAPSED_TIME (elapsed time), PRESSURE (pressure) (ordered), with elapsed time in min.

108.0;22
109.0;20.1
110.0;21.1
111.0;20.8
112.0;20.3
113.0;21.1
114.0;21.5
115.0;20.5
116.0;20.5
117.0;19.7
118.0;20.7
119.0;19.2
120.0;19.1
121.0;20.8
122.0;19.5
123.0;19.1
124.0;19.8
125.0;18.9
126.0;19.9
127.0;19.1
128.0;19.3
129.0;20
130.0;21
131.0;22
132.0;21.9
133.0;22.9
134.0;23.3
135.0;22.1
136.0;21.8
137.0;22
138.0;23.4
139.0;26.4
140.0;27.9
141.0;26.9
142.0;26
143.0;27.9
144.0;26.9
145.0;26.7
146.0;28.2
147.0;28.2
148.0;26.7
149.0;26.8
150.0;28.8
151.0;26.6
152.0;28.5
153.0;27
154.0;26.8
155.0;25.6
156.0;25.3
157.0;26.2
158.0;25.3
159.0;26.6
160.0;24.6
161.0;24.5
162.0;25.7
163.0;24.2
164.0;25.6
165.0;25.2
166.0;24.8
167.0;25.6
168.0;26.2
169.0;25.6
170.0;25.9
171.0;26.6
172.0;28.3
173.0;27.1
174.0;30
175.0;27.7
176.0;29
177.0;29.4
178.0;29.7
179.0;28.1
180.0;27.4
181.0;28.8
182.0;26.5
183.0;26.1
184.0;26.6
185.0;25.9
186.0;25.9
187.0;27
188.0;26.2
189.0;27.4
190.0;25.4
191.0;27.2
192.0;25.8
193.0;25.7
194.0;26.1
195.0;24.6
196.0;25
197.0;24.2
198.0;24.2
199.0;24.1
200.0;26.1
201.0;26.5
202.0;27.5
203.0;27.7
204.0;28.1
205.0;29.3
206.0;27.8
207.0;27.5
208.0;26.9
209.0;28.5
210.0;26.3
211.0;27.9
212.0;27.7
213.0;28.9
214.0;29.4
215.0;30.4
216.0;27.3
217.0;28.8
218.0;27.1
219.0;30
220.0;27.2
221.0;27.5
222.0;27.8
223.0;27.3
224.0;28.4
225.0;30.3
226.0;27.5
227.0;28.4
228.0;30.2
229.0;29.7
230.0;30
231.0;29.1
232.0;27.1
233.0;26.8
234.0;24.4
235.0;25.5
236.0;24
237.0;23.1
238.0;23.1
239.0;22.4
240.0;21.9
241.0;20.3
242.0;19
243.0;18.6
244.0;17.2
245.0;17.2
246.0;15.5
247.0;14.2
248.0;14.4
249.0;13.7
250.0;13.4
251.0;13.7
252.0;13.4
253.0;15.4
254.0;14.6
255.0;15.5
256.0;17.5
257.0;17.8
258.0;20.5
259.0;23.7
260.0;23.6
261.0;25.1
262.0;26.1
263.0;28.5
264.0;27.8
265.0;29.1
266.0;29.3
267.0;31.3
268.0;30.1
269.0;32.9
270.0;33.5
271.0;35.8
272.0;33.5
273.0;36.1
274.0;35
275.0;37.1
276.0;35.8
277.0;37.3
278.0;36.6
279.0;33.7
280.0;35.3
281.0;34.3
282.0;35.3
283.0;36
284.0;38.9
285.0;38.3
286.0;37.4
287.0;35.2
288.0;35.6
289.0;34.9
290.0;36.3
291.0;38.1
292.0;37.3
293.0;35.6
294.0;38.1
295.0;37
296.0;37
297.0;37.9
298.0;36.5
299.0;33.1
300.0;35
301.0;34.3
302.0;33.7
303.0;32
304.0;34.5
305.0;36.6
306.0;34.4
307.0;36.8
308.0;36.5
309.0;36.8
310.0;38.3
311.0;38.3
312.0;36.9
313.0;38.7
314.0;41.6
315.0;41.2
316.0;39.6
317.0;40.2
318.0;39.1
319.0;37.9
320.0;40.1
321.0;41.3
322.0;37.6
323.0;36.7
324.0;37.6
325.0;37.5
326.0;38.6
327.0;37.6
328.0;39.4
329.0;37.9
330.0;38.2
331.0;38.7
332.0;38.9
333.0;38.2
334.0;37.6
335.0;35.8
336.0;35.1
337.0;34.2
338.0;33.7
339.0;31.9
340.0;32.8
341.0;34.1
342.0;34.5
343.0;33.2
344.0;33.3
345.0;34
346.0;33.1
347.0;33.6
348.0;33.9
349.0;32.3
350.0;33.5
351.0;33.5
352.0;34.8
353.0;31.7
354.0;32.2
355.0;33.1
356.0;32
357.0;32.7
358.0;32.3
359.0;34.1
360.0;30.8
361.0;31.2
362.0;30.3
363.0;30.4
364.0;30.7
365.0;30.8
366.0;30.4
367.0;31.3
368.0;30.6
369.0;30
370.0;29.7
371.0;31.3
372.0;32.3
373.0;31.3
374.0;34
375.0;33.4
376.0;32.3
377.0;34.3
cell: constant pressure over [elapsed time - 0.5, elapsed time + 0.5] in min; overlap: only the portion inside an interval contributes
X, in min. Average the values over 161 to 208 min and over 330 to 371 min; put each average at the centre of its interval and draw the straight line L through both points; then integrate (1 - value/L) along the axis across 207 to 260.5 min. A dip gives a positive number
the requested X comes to 9.4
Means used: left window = 26.6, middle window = 23.4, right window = 33.2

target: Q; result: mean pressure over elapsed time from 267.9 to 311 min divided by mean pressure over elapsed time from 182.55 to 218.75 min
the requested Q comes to 1.3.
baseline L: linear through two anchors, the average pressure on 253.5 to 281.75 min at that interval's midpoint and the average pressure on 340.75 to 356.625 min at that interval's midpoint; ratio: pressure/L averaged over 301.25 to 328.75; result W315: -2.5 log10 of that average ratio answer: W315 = -0.19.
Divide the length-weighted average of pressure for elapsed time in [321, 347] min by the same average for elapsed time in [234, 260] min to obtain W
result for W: 1.96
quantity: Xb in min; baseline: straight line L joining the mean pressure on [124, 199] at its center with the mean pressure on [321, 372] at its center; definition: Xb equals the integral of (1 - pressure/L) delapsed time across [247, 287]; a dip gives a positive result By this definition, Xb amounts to 3.6 min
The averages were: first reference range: 25.5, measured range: 27.8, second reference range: 34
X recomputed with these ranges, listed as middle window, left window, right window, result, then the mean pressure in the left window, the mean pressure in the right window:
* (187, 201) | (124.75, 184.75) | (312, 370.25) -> 1.0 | 25.6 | 35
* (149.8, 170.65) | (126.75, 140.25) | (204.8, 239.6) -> -1.8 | 22.3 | 27.5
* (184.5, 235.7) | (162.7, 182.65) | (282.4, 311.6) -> 4.4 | 27.1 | 36.2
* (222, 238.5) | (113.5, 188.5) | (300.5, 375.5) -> 1.0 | 24.8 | 34.9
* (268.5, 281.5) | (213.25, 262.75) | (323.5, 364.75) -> -3.9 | 23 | 34.3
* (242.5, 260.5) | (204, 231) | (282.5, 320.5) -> 8.6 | 28.4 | 37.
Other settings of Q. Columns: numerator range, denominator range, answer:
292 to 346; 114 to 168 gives 1.54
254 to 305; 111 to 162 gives 1.38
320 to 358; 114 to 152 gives 1.53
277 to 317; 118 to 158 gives 1.54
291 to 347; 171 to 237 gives 1.34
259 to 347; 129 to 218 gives 1.34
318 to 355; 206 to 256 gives 1.50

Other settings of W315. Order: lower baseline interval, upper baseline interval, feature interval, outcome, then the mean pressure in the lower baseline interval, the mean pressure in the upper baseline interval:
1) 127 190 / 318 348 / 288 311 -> -0.05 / 25.9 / 36.3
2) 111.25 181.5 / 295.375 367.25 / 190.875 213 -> 0.05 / 24.5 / 35.4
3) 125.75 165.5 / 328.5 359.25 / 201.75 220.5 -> 0.00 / 24.9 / 34.4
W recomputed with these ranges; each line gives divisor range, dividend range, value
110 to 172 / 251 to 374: 1.41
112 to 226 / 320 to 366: 1.35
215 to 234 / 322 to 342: 1.29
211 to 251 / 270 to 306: 1.47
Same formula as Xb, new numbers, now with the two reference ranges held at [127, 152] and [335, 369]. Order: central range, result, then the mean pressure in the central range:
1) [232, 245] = 2.8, 22.2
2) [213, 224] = -0.3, 28.3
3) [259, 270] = 0.4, 28.4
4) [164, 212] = -0.5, 26.8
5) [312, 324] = -3.0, 39.3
